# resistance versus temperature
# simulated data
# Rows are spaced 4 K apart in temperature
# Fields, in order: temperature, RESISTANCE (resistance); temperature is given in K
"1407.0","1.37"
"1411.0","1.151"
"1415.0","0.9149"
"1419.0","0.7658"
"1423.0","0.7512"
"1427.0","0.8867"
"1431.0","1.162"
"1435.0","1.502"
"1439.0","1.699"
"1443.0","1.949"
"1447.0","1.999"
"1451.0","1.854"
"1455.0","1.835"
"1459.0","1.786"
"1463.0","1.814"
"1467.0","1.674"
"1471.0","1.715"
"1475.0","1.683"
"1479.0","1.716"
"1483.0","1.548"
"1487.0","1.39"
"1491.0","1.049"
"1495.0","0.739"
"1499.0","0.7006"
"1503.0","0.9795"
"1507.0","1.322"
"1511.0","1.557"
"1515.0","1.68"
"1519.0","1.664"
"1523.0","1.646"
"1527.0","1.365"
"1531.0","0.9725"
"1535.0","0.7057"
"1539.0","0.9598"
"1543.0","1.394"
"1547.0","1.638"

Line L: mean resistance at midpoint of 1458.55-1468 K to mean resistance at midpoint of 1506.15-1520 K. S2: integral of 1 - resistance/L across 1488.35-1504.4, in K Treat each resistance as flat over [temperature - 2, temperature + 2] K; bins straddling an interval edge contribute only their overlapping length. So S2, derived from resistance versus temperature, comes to 7.4 K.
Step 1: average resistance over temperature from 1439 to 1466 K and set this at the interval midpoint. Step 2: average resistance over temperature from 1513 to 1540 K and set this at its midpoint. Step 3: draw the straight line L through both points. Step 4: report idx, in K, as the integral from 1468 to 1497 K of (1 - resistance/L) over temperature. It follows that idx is 4.0 K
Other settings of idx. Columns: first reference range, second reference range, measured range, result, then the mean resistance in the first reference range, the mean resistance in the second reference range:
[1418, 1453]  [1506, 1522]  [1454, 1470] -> -3.3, 1.41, 1.58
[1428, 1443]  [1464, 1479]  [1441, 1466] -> -4.3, 1.48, 1.7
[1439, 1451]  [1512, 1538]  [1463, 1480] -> 0.1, 1.91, 1.33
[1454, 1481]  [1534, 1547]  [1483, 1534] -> 4.8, 1.74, 1.14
